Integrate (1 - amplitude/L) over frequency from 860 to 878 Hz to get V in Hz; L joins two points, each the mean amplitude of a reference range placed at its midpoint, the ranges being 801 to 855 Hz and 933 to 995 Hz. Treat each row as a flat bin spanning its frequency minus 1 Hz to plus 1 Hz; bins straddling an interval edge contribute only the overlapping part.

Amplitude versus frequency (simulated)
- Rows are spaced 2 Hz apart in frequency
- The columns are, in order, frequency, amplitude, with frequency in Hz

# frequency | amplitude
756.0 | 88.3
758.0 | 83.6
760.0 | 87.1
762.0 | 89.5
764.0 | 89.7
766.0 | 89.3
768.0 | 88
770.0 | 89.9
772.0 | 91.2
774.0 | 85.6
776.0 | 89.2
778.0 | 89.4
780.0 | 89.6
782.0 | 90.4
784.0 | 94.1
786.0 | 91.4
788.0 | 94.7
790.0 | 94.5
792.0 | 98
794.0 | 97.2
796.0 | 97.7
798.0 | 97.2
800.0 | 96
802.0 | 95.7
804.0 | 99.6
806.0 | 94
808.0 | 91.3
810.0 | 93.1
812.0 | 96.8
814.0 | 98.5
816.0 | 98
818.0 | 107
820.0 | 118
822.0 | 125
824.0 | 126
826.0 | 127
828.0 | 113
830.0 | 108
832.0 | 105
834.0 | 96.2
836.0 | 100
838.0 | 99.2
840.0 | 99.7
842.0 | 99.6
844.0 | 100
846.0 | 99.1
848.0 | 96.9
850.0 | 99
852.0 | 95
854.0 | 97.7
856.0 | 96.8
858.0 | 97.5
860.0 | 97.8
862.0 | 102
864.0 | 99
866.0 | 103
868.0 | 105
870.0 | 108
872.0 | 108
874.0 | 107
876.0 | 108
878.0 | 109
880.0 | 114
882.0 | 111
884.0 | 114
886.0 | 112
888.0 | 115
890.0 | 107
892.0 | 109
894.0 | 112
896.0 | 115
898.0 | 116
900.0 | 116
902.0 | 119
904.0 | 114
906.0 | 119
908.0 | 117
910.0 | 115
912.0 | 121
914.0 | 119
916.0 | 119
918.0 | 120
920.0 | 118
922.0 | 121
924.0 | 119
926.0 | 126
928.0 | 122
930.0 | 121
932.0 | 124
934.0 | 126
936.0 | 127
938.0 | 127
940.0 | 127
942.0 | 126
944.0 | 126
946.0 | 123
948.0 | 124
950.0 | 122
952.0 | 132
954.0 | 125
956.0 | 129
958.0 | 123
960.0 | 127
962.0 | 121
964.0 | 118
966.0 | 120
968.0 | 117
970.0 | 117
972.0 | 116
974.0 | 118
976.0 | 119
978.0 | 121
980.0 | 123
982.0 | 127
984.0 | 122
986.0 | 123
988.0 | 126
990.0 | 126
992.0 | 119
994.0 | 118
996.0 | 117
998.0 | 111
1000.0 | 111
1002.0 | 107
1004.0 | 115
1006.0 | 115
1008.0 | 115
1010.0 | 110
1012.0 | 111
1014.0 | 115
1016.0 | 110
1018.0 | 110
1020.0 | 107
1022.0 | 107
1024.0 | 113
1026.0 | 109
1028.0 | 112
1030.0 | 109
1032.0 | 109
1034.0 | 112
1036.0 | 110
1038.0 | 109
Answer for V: 0.7 Hz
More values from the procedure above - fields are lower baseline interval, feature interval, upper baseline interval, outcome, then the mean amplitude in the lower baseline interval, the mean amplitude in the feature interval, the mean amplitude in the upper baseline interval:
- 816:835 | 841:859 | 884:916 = 2.5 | 113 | 98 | 115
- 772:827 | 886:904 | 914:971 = 0.2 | 98.9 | 114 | 123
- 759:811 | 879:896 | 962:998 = -0.8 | 92.4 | 112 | 120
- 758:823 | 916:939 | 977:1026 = -3.0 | 95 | 123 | 116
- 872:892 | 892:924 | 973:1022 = -1.5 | 111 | 117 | 116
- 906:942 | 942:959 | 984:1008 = -0.8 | 122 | 126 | 117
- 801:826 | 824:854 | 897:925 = 1.3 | 105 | 103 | 118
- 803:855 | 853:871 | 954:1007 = 1.0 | 103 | 101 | 120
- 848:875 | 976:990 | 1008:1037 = -2.0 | 101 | 124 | 110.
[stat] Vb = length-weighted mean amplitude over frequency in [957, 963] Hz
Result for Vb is 124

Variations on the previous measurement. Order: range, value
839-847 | 99.6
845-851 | 98.3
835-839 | 99.6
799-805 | 97.1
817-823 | 117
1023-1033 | 110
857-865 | 99.1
